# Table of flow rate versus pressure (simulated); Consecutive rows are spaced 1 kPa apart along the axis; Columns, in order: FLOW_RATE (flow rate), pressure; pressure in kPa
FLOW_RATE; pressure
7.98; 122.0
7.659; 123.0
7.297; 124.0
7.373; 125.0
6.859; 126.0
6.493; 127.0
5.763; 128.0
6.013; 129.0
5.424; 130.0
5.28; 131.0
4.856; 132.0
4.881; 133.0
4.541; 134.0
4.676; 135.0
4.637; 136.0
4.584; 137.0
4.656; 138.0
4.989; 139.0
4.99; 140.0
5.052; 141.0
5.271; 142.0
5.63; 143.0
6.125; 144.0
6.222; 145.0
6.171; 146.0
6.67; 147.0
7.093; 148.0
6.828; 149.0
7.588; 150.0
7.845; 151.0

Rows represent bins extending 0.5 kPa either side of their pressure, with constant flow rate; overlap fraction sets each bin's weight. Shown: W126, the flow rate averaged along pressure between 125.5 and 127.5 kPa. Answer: 6.68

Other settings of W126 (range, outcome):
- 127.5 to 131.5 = 5.62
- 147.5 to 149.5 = 6.96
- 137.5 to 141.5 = 4.92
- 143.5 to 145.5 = 6.17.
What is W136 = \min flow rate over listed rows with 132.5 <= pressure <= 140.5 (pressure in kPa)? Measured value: 4.541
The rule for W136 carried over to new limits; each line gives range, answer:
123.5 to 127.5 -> 6.493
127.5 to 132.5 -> 4.856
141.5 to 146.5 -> 5.271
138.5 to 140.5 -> 4.989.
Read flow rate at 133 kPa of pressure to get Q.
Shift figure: 4.881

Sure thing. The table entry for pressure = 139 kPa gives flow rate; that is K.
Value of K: 4.989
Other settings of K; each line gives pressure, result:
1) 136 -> 4.637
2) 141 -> 5.052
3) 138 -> 4.656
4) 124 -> 7.297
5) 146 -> 6.171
